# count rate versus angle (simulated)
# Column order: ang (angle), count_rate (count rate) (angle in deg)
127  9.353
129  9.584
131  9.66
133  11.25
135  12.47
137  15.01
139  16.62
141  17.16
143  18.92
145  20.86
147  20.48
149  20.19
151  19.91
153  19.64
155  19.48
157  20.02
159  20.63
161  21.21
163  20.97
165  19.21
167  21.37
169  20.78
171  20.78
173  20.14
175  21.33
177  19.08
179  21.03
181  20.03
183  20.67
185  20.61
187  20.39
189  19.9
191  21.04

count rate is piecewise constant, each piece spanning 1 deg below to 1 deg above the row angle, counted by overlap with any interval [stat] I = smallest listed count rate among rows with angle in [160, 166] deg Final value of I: 19.21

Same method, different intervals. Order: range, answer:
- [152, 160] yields 19.48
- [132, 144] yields 11.25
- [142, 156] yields 18.92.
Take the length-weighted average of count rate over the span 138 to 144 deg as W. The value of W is 17.6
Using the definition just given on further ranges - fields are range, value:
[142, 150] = 20.1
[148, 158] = 19.8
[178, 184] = 20.6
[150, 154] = 19.8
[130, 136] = 11.1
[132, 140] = 13.8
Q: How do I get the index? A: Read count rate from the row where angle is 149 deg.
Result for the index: 20.19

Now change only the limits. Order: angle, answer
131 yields 9.66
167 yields 21.37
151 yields 19.91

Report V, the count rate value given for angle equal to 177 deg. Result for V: 19.08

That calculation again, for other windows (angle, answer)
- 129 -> 9.584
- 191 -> 21.04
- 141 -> 17.16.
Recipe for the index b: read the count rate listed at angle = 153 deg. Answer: 19.64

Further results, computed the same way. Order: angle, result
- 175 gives 21.33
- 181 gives 20.03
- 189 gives 19.9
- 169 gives 20.78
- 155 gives 19.48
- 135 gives 12.47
